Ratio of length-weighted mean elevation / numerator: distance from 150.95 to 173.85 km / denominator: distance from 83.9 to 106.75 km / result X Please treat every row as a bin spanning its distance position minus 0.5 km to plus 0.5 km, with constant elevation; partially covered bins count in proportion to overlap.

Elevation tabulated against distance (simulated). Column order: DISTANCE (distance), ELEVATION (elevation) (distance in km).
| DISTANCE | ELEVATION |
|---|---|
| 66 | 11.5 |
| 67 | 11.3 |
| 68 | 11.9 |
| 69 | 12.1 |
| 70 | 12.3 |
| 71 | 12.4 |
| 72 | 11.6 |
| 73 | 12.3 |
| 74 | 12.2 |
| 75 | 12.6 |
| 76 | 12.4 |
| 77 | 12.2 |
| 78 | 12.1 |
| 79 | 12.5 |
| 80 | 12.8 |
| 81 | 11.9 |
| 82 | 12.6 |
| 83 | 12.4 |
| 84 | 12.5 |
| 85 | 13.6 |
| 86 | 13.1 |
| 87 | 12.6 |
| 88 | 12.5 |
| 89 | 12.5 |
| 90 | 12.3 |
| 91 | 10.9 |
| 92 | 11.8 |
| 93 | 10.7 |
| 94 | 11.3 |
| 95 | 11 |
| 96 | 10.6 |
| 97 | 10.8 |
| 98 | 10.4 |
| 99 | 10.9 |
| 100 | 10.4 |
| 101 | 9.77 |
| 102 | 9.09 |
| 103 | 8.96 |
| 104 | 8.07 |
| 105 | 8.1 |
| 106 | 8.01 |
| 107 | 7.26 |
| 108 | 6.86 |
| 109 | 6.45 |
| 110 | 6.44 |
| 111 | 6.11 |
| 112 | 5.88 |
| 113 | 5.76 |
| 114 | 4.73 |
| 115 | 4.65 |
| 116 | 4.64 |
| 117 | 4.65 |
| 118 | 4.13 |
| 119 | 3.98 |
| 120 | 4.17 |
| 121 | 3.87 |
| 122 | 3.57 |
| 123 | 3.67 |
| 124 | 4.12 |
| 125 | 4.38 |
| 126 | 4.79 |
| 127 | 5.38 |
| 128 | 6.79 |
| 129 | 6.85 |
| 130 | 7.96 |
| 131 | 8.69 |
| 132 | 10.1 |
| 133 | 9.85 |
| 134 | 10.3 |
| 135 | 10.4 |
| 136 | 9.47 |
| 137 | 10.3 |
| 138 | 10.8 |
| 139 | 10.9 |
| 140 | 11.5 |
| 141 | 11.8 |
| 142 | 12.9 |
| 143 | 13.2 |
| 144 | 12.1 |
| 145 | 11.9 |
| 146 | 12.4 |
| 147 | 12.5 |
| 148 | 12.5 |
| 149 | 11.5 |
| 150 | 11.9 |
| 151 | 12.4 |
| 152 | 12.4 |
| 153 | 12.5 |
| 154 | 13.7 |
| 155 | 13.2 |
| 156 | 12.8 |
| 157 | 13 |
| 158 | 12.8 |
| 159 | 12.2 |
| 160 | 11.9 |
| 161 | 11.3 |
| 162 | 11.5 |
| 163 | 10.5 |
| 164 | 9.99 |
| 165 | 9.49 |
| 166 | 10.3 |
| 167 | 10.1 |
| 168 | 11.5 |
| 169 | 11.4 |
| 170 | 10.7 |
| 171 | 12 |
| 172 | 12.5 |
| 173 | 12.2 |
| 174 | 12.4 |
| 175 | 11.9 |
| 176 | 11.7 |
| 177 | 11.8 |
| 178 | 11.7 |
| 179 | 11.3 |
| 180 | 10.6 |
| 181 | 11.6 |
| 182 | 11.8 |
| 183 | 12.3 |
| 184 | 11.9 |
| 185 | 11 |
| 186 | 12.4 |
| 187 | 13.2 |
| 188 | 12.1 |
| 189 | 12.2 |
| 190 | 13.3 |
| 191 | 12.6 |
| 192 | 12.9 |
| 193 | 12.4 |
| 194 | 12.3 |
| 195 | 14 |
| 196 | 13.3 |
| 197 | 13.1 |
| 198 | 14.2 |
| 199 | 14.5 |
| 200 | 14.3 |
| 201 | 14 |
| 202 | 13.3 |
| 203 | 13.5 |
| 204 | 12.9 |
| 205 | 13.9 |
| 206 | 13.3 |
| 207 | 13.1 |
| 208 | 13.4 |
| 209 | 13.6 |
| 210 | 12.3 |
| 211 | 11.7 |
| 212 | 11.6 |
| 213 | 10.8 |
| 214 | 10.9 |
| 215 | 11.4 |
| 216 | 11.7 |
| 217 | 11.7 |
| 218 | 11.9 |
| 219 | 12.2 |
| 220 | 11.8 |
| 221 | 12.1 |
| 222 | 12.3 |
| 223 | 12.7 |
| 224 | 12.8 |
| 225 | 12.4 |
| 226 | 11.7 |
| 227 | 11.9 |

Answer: 1.1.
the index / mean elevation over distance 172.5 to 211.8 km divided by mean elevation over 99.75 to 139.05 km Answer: 1.8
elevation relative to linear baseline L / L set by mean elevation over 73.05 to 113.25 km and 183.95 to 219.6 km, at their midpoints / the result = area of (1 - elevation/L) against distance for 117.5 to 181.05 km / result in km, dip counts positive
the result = 8.3 km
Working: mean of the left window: 10.5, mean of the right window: 12.7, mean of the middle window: 10.2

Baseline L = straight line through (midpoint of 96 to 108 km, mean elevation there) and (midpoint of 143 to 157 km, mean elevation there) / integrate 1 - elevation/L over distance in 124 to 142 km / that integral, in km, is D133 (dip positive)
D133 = 4.09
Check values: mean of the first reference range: 9.21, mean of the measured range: 8.82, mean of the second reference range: 12.5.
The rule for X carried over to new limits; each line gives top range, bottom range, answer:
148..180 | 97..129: 1.84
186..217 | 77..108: 1.17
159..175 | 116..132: 2.13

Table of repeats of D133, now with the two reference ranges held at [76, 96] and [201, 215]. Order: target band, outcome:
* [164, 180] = 1.49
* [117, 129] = 7.56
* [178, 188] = 0.59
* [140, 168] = 1.08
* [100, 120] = 9.30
